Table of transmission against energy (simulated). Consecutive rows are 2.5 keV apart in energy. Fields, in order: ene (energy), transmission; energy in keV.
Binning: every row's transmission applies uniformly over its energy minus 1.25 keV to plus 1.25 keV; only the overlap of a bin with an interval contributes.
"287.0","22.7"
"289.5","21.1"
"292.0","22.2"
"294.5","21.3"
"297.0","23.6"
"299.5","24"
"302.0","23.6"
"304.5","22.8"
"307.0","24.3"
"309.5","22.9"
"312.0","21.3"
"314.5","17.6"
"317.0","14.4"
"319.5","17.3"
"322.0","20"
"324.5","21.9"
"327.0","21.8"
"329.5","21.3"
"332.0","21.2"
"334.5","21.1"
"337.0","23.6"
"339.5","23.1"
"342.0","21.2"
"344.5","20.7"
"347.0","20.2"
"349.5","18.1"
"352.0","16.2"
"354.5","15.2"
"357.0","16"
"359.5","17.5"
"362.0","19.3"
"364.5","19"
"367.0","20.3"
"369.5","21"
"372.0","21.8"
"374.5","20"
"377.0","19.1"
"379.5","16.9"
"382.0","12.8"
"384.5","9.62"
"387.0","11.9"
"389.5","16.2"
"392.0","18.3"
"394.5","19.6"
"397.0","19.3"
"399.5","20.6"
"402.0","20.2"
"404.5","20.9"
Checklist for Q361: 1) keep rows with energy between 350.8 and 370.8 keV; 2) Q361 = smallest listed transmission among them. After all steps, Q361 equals 15.2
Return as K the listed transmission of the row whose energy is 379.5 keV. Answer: 16.9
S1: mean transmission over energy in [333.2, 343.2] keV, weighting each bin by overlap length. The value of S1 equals 22.2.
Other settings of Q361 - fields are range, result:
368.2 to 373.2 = 21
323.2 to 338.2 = 21.1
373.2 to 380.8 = 16.9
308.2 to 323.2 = 14.4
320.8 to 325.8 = 20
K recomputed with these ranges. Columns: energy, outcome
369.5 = 21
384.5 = 9.62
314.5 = 17.6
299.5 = 24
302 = 23.6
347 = 20.2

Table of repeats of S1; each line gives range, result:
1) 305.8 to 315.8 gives 21.5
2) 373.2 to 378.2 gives 19.6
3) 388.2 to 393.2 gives 17.2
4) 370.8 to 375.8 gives 20.9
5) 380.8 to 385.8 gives 11.2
